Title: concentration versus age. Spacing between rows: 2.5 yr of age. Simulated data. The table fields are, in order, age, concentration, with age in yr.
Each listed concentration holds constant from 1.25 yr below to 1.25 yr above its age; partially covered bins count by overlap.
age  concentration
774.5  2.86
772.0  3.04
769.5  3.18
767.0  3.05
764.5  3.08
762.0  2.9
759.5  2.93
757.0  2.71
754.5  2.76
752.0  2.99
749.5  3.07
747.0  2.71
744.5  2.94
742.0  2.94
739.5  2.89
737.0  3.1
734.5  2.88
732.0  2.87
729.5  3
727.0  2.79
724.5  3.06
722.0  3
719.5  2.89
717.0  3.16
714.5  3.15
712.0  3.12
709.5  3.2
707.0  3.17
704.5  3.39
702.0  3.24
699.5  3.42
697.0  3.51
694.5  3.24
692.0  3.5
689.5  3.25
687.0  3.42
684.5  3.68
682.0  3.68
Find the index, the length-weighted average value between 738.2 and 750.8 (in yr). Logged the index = 2.91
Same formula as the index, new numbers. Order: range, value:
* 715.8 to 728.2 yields 2.98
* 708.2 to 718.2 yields 3.16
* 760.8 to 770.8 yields 3.05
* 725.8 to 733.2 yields 2.89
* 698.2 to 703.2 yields 3.33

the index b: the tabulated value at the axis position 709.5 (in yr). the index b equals 3.2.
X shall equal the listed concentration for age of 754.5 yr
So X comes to 2.76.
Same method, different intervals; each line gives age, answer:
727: 2.79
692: 3.5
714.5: 3.15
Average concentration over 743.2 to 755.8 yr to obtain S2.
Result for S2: 2.89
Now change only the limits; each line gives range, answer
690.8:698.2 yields 3.42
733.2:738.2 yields 2.99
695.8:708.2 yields 3.35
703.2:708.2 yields 3.28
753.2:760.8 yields 2.8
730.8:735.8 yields 2.88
